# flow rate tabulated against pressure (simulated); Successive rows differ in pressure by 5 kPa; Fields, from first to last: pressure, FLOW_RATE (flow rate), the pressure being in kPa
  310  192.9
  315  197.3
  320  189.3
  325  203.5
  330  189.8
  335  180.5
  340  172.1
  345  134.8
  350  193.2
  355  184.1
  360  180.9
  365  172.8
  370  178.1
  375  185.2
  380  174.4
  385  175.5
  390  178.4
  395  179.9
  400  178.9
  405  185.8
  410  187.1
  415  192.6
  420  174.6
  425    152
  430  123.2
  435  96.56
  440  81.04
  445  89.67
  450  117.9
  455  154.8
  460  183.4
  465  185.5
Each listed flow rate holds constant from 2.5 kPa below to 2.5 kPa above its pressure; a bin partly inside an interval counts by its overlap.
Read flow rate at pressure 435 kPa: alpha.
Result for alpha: 96.56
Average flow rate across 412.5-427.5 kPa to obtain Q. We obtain 173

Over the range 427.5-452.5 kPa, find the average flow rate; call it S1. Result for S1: 102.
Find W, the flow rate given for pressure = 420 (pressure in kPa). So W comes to 174.6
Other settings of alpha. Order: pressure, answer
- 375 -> 185.2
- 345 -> 134.8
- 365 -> 172.8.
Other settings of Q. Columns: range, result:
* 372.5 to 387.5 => 178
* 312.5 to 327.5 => 197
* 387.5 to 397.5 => 179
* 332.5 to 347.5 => 162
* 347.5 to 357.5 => 189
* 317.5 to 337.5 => 191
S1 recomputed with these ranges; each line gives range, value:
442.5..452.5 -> 104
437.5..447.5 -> 85.4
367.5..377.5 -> 182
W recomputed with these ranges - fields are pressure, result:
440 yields 81.04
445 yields 89.67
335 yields 180.5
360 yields 180.9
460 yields 183.4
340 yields 172.1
